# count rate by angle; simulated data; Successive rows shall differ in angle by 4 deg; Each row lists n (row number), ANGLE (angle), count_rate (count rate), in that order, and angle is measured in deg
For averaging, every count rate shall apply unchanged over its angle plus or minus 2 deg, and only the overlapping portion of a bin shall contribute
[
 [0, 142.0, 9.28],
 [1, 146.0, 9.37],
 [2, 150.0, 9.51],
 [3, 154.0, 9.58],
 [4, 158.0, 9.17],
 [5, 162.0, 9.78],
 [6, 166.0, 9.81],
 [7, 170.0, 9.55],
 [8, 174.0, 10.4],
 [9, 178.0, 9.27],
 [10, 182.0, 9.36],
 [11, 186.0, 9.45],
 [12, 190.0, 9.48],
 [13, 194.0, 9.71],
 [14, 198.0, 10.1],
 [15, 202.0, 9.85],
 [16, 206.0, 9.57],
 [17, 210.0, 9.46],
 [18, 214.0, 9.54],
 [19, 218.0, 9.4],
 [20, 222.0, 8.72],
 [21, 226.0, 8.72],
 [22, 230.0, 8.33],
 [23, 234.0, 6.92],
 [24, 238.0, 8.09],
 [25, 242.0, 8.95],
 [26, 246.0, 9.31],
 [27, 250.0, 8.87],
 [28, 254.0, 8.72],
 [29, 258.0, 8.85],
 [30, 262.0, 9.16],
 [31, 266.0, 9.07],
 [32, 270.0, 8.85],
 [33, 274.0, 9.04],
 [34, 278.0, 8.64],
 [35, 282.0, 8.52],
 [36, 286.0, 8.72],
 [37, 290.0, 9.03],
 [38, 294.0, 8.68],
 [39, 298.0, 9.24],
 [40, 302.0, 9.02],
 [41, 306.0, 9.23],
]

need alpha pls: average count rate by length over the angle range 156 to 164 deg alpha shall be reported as 9.47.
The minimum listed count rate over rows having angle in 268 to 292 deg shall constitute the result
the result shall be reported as 8.52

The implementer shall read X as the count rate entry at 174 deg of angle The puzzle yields 10.4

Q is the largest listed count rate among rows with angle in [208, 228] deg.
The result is 9.54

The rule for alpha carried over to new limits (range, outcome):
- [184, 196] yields 9.55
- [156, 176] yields 9.74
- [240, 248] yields 9.13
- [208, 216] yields 9.5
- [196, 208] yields 9.84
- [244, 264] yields 8.98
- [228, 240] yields 7.78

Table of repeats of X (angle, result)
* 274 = 9.04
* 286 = 8.72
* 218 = 9.4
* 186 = 9.45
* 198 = 10.1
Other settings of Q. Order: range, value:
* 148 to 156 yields 9.58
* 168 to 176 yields 10.4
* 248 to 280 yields 9.16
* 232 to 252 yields 9.31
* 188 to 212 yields 10.1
